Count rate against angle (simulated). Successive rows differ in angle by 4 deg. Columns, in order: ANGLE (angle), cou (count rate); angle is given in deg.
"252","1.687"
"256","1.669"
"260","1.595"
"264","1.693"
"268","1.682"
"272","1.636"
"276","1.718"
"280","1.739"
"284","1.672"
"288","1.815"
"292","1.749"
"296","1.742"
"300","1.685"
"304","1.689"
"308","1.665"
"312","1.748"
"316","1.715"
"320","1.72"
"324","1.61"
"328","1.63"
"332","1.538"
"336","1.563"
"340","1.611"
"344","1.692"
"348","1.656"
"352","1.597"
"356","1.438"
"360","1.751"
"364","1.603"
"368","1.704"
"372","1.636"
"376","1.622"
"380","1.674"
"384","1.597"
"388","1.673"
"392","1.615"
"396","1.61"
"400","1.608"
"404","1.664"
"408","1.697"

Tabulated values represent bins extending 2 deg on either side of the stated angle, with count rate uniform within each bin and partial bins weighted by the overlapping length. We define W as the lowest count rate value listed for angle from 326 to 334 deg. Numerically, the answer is 1.538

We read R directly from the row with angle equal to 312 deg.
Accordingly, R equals 1.748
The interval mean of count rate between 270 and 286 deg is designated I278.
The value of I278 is 1.69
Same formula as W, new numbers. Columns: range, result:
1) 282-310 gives 1.665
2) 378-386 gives 1.597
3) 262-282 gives 1.636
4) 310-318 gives 1.715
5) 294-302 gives 1.685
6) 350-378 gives 1.438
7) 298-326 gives 1.61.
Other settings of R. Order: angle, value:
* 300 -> 1.685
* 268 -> 1.682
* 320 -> 1.72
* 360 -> 1.751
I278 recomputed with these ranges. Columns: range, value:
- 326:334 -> 1.58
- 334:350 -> 1.63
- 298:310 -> 1.68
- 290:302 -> 1.73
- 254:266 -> 1.65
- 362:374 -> 1.65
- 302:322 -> 1.71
